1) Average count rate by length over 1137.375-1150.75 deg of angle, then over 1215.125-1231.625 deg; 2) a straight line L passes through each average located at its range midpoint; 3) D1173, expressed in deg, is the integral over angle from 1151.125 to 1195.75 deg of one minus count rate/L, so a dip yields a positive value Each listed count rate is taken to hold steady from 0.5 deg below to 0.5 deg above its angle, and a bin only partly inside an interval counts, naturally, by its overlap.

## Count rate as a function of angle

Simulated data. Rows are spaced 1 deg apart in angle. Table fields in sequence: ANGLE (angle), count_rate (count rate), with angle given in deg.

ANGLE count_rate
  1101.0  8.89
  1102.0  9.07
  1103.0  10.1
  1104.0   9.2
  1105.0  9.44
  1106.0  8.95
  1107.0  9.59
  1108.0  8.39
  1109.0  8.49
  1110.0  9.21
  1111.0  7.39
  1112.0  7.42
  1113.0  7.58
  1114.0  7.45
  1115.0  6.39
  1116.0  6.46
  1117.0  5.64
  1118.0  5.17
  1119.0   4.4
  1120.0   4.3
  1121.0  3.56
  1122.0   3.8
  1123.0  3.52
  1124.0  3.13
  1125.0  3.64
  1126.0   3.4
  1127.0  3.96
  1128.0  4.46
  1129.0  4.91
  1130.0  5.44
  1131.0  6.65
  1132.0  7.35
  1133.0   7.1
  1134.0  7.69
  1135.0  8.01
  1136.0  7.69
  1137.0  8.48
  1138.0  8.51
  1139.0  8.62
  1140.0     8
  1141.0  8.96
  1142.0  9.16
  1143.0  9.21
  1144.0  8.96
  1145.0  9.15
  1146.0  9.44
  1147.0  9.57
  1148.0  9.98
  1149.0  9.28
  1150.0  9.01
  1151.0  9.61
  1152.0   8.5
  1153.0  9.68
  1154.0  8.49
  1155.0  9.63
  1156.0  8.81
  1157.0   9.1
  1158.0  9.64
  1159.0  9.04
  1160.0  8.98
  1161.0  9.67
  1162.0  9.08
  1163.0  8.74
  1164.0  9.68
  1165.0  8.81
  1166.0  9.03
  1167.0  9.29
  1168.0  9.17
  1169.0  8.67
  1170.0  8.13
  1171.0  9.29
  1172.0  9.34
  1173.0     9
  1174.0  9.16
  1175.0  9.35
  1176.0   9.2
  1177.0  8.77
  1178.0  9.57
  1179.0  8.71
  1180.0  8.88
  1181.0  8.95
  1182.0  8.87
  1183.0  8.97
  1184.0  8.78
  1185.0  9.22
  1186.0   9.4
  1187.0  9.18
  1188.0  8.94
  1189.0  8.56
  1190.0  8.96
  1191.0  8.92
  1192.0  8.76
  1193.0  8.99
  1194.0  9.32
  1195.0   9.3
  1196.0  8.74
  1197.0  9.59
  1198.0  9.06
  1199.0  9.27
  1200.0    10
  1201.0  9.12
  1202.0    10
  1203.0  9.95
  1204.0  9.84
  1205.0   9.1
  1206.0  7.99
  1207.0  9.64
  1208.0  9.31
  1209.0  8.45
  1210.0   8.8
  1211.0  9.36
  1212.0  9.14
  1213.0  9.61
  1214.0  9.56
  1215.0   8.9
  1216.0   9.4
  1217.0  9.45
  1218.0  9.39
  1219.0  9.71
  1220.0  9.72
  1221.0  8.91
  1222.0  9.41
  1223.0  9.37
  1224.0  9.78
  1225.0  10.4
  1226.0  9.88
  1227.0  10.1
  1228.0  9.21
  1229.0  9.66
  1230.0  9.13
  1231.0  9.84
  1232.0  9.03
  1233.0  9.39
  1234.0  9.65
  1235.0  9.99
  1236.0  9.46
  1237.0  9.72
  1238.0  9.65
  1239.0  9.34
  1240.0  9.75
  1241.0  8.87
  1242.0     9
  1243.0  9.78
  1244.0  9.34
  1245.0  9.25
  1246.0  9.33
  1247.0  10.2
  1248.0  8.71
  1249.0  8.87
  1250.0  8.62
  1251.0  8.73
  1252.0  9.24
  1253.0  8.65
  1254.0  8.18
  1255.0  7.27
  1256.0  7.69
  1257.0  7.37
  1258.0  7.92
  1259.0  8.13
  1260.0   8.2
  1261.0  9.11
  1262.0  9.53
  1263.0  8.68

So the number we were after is 0.9 deg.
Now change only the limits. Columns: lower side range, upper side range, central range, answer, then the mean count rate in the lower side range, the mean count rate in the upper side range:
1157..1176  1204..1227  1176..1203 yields 0.3 deg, 9.12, 9.36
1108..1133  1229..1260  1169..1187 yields -4.6 deg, 5.66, 9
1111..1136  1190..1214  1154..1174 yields -4.4 deg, 5.56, 9.23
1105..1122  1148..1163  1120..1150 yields 4.6 deg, 6.88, 9.19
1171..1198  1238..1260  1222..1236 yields -1.2 deg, 9.06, 8.78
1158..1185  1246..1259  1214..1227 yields -1.3 deg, 9.06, 8.48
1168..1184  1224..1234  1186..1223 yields 0.4 deg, 8.99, 9.64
